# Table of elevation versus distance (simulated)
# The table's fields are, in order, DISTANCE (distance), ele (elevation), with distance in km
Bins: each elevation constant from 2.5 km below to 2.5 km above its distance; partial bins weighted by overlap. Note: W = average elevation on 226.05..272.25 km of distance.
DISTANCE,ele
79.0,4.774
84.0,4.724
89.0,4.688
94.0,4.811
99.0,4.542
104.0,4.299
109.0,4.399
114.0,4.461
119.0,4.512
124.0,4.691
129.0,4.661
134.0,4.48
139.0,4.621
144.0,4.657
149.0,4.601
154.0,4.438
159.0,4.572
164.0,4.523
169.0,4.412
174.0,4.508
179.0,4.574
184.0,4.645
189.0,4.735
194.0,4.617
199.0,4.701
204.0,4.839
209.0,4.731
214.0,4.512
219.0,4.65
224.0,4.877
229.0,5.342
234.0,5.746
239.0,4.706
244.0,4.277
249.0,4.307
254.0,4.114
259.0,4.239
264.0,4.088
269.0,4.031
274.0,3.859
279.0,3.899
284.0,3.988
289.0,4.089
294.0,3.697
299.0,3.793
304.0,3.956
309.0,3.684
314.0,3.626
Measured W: 4.53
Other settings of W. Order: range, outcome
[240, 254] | 4.3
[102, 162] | 4.53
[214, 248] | 4.87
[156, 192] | 4.57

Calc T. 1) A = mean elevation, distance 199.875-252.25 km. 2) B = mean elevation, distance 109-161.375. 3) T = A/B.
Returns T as 1.05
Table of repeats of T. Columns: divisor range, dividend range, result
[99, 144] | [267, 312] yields 0.86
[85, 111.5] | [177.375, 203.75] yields 1.03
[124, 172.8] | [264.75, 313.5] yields 0.85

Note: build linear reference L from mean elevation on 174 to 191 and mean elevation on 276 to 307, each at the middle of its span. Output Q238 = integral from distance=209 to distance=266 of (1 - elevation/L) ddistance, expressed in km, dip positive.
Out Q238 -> -4.9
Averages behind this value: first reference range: 4.63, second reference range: 3.9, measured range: 4.63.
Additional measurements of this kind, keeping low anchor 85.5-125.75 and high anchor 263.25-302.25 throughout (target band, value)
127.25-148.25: -0.8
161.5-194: -2.1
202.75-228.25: -3.7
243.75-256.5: -0.6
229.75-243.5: -3.4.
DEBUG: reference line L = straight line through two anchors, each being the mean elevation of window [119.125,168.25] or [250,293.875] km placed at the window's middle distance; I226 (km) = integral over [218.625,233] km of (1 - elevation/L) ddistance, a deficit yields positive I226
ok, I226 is -2.9 km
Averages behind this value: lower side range 4.57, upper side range 4.03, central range 5.08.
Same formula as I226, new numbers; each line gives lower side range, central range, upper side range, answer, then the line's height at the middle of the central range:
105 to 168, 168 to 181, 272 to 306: -0.4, 4.38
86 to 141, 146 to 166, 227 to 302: -0.3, 4.48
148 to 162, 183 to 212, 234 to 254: -1.1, 4.54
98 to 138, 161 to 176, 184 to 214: 0.5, 4.63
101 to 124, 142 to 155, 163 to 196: -0.2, 4.52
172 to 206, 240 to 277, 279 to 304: 0.0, 4.14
